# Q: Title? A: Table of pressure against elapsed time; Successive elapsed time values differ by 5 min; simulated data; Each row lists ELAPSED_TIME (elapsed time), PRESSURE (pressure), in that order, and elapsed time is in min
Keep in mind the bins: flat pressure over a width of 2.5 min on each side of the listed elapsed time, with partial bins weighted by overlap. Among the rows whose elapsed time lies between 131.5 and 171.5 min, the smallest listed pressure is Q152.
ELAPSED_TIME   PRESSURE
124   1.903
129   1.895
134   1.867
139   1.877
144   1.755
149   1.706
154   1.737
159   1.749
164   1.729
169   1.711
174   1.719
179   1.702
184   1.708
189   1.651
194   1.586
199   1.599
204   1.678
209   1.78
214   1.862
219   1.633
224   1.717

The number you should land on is 1.706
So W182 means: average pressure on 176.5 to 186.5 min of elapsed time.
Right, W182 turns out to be 1.7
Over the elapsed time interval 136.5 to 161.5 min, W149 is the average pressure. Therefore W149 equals 1.76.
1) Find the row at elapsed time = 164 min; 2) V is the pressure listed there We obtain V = 1.729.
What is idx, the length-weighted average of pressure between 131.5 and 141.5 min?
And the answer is 1.87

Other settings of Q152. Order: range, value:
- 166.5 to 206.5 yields 1.586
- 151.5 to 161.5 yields 1.737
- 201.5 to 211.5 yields 1.678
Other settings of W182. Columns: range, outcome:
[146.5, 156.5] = 1.72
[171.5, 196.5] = 1.67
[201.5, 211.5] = 1.73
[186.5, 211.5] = 1.66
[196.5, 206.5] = 1.64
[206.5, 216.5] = 1.82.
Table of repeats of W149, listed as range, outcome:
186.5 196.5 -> 1.62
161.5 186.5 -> 1.71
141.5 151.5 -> 1.73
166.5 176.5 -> 1.71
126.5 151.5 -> 1.82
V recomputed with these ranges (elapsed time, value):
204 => 1.678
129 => 1.895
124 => 1.903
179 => 1.702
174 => 1.719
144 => 1.755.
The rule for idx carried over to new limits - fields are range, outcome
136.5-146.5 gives 1.82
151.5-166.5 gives 1.74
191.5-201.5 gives 1.59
